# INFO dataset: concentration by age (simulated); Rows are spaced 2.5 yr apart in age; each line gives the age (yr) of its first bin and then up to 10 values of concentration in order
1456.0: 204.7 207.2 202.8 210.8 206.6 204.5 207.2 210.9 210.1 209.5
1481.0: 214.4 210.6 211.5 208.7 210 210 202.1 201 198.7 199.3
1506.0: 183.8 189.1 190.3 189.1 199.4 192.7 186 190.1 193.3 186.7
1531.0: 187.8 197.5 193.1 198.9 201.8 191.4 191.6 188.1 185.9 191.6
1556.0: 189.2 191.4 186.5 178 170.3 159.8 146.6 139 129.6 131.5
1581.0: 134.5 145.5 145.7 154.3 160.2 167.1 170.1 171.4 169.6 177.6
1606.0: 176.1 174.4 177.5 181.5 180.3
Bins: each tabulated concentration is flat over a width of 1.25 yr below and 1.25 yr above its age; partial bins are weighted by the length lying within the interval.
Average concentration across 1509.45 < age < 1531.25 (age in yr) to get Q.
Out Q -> 191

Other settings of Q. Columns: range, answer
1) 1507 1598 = 176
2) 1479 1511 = 203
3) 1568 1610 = 156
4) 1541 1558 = 191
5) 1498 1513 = 193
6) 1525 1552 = 192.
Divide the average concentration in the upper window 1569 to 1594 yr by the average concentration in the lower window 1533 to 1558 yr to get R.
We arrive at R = 0.8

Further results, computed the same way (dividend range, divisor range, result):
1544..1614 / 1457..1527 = 0.83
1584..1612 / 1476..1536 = 0.84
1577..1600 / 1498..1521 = 0.79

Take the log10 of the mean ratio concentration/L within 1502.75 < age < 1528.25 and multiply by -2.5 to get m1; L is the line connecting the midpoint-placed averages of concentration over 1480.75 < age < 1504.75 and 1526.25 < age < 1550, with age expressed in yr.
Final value 0.05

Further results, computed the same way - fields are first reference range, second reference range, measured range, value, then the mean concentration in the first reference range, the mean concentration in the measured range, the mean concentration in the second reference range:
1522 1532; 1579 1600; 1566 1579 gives 0.14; 189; 145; 155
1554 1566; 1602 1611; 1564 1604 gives 0.17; 185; 155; 176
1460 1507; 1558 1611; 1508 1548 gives -0.04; 206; 192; 161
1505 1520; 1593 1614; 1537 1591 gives 0.08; 191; 169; 174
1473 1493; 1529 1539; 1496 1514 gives 0.05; 211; 194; 193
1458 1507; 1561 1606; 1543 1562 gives -0.10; 206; 189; 157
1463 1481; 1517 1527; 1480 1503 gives -0.03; 209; 207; 191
